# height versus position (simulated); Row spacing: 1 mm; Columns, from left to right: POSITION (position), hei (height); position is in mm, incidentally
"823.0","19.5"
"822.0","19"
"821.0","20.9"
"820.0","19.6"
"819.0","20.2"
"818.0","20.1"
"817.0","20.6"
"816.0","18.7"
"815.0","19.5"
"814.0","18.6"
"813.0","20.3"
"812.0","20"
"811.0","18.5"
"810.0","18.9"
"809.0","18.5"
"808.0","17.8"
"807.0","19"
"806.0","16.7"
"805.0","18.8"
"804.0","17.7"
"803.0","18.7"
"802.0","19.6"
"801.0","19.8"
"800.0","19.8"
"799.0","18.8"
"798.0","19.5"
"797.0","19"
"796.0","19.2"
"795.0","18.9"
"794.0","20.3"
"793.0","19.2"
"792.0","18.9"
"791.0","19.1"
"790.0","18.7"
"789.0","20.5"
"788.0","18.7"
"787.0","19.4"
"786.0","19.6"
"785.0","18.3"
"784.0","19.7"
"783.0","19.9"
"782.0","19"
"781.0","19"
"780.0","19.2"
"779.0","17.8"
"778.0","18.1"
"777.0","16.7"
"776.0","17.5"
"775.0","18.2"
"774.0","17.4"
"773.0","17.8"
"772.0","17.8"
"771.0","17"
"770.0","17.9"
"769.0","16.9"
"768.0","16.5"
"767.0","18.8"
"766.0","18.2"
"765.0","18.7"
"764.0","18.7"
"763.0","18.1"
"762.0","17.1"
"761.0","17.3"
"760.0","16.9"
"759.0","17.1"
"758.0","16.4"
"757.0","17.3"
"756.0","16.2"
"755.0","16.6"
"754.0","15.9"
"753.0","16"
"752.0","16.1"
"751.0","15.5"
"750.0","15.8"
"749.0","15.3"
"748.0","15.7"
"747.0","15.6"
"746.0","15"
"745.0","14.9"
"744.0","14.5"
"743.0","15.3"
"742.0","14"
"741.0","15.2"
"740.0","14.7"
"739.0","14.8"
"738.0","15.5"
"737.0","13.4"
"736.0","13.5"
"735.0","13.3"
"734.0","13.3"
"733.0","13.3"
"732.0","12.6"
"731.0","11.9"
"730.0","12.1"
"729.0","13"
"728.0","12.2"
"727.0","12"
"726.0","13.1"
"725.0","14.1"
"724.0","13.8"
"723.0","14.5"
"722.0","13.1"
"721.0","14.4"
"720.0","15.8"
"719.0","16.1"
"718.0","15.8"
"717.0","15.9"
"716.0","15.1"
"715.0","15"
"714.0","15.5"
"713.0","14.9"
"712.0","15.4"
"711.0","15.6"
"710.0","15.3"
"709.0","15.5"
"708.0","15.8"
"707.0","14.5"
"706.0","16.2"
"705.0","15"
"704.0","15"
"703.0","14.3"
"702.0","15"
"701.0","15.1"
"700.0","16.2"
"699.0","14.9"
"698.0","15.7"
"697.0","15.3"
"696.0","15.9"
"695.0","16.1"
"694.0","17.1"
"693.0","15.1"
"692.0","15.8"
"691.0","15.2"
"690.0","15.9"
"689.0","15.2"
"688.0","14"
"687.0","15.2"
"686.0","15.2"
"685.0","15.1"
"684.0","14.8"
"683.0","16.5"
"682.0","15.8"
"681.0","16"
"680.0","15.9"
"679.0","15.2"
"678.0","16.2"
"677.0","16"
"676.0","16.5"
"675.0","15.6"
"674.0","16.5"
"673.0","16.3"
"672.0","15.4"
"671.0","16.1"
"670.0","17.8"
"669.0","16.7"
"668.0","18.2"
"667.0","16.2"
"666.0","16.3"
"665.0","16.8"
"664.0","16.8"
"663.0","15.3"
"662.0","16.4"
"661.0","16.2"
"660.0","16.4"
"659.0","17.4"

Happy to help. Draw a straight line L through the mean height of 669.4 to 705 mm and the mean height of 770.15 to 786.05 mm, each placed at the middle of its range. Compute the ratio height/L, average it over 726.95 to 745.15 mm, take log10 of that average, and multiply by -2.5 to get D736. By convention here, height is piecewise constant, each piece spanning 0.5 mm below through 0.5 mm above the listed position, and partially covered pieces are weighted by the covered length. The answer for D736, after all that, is 0.240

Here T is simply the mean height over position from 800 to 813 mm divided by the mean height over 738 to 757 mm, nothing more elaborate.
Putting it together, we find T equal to 1.2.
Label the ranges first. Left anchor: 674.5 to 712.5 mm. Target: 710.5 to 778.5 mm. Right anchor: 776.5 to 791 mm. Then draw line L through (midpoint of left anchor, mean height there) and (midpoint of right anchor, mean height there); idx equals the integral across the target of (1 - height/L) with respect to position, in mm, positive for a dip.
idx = 7.4 mm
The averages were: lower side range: 15.5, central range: 15.6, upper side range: 18.9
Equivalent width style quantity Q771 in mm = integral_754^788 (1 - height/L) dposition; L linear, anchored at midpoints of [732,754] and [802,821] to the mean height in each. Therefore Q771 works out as -2.8 mm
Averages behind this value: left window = 14.8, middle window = 17.9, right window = 19.1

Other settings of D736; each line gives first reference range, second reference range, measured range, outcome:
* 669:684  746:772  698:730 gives 0.12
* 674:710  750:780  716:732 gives 0.17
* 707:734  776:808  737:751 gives 0.05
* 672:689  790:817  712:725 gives 0.12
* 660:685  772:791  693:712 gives 0.09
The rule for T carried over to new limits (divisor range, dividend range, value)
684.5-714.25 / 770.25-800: 1.22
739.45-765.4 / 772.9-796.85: 1.17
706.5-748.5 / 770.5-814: 1.30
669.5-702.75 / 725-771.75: 0.98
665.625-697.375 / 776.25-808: 1.19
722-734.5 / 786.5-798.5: 1.48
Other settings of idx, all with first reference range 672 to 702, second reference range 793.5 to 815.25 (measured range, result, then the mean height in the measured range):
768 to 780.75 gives 0.3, 17.7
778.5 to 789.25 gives -0.4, 19.2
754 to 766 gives 0.3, 17.3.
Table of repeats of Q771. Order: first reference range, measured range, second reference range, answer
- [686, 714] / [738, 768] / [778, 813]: 2.00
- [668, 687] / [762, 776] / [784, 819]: 0.39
